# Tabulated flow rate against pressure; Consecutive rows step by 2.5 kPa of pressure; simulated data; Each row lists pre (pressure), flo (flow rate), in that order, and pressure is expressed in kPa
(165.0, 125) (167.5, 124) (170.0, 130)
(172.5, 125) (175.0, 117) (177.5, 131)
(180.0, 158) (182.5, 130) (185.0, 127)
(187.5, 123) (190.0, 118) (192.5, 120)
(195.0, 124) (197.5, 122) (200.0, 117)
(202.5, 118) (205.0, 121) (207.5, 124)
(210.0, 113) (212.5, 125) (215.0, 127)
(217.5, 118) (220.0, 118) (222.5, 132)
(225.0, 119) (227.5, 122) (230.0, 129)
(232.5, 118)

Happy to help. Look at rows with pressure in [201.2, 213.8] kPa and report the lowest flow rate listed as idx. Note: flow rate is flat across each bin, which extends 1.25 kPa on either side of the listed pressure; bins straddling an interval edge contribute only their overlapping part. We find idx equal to 113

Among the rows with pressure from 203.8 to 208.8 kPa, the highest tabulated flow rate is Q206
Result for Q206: 124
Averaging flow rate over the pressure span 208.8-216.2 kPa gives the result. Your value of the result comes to 122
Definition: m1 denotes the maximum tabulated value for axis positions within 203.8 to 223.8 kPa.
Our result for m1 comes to 132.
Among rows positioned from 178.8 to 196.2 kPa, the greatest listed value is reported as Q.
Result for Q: 158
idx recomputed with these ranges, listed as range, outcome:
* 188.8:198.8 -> 118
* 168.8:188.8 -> 117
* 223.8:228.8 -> 119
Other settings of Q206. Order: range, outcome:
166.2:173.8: 130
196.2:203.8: 122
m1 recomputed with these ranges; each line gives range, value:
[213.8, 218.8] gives 127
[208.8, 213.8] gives 125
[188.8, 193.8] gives 120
